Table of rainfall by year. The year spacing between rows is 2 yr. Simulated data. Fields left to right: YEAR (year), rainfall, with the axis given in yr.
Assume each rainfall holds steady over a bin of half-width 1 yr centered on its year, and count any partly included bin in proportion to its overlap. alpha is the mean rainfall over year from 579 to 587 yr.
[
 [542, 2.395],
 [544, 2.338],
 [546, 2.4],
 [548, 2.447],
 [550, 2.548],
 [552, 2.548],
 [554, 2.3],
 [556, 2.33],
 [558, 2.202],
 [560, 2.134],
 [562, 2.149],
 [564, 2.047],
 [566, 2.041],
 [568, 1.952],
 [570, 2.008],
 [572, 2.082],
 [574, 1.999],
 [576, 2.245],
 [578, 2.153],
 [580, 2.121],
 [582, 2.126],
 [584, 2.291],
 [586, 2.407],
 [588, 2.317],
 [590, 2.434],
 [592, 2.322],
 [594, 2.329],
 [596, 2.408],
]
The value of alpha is 2.24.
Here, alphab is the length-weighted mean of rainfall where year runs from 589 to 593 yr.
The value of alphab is 2.38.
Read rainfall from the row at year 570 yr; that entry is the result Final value 2.008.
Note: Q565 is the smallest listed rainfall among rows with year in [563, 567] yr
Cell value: 2.041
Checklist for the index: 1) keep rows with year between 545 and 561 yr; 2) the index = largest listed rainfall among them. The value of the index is 2.548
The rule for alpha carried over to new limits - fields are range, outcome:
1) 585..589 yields 2.36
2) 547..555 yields 2.46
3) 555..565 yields 2.17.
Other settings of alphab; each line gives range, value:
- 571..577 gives 2.11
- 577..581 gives 2.14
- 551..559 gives 2.34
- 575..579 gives 2.2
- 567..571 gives 1.98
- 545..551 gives 2.46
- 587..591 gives 2.38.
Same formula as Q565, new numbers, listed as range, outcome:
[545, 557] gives 2.3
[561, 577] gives 1.952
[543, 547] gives 2.338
